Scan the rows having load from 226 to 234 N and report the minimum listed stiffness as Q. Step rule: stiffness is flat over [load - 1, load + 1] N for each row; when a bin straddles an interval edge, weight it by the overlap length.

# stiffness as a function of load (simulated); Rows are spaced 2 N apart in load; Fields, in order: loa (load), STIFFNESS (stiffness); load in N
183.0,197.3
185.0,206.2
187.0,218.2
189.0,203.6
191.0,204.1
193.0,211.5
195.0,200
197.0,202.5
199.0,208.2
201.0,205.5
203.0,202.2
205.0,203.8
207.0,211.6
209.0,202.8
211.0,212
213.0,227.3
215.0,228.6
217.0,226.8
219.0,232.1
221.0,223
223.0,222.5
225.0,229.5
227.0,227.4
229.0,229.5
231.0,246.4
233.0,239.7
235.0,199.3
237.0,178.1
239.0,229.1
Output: 227.4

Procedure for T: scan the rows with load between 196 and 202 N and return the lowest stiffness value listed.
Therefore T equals 202.5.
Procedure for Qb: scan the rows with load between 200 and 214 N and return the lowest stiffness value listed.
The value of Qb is 202.2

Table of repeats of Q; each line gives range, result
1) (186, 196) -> 200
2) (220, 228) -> 222.5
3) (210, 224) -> 212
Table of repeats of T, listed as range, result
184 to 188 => 206.2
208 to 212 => 202.8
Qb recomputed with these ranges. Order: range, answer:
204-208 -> 203.8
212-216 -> 227.3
